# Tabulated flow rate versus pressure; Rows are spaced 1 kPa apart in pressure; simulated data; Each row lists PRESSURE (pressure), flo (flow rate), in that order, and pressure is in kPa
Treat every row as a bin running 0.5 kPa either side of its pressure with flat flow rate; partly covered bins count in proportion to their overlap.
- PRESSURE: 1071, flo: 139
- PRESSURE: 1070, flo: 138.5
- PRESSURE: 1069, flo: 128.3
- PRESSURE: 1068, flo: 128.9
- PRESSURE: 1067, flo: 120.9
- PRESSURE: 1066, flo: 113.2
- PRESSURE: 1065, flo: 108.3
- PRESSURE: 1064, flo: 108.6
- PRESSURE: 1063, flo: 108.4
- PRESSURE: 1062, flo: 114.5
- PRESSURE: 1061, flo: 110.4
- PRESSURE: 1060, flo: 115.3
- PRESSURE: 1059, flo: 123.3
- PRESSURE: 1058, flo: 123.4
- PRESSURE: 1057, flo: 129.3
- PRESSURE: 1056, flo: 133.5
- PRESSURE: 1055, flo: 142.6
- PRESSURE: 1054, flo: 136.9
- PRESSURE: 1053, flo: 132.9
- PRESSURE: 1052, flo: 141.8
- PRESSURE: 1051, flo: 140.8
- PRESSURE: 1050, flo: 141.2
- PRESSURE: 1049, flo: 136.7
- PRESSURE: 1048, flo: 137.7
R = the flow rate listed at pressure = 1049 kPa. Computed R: 136.7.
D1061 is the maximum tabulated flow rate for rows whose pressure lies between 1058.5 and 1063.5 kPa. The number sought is 123.3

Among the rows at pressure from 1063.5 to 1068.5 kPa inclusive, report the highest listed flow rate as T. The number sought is 128.9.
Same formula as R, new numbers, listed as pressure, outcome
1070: 138.5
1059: 123.3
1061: 110.4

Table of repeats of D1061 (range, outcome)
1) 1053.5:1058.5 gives 142.6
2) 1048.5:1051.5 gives 141.2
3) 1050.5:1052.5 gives 141.8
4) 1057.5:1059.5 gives 123.4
